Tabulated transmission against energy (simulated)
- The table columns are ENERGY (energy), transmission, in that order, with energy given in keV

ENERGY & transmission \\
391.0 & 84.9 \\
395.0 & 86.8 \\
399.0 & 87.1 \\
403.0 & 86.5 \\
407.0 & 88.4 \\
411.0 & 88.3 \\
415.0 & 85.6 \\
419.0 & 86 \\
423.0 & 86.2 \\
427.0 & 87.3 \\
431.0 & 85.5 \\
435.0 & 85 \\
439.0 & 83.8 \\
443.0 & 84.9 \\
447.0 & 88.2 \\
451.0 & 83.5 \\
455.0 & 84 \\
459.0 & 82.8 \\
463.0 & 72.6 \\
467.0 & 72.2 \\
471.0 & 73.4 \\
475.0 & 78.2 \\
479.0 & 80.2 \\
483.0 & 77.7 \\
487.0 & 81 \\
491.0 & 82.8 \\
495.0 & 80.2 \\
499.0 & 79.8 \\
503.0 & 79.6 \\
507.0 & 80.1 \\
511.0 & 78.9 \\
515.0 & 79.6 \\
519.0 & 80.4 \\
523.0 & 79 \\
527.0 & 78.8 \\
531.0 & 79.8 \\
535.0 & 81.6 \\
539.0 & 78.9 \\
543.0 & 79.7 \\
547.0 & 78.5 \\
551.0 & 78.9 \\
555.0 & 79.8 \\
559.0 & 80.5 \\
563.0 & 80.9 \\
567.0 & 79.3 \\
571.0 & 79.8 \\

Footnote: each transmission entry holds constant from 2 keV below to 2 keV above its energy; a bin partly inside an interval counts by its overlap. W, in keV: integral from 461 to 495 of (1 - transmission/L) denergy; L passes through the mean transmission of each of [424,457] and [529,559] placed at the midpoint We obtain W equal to 2.4 keV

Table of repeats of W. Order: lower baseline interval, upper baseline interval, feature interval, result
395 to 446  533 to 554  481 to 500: 0.5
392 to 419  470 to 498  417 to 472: 0.3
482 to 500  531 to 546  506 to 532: 0.2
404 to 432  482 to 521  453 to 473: 1.5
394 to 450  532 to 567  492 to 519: 0.7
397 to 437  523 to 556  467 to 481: 1.1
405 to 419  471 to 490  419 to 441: -0.1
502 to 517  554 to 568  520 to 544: 0.1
